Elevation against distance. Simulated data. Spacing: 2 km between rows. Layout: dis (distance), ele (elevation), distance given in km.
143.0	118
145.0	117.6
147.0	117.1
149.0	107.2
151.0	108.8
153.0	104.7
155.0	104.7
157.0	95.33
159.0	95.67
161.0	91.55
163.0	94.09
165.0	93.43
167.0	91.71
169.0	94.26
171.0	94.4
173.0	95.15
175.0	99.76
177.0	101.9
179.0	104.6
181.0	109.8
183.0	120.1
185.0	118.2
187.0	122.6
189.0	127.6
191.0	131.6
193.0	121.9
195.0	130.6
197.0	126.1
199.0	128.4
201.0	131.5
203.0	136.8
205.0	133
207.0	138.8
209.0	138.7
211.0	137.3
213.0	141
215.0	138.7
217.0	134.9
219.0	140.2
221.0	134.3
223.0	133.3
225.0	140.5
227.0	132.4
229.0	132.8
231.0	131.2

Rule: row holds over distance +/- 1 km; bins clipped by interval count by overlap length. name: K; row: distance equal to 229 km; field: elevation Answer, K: 132.8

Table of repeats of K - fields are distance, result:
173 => 95.15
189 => 127.6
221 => 134.3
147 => 117.1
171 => 94.4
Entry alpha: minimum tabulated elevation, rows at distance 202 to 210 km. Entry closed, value 133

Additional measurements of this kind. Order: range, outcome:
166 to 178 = 91.71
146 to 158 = 95.33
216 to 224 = 133.3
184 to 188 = 118.2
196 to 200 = 126.1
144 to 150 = 107.2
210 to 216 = 137.3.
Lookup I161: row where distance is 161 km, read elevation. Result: 91.55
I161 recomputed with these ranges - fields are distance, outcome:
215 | 138.7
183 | 120.1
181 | 109.8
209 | 138.7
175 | 99.76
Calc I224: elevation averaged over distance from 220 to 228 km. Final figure 135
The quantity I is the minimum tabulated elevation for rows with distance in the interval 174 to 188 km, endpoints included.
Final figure 99.76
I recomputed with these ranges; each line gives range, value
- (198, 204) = 128.4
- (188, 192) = 127.6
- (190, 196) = 121.9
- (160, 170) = 91.55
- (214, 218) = 134.9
